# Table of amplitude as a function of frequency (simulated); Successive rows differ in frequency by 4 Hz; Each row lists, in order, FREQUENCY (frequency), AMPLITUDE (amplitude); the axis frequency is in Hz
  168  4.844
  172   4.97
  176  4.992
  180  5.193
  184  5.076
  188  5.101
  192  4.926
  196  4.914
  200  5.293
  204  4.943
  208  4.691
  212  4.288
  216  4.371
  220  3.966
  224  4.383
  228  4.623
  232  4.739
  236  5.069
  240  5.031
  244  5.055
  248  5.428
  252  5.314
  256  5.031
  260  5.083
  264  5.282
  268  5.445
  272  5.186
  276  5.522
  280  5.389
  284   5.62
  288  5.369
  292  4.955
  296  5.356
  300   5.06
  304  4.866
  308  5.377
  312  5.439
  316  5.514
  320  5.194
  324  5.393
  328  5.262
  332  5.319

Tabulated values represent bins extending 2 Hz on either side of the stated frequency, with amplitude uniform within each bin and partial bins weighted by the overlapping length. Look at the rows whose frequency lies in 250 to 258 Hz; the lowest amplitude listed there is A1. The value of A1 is 5.031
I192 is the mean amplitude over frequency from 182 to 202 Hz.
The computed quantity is 5.06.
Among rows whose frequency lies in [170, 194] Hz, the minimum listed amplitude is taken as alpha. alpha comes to 4.926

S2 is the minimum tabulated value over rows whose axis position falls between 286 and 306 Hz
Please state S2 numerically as 4.866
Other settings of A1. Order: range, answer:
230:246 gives 4.739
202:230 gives 3.966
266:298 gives 4.955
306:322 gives 5.194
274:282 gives 5.389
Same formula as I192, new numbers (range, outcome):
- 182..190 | 5.09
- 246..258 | 5.26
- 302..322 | 5.28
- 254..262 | 5.06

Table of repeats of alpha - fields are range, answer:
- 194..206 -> 4.914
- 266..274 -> 5.186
